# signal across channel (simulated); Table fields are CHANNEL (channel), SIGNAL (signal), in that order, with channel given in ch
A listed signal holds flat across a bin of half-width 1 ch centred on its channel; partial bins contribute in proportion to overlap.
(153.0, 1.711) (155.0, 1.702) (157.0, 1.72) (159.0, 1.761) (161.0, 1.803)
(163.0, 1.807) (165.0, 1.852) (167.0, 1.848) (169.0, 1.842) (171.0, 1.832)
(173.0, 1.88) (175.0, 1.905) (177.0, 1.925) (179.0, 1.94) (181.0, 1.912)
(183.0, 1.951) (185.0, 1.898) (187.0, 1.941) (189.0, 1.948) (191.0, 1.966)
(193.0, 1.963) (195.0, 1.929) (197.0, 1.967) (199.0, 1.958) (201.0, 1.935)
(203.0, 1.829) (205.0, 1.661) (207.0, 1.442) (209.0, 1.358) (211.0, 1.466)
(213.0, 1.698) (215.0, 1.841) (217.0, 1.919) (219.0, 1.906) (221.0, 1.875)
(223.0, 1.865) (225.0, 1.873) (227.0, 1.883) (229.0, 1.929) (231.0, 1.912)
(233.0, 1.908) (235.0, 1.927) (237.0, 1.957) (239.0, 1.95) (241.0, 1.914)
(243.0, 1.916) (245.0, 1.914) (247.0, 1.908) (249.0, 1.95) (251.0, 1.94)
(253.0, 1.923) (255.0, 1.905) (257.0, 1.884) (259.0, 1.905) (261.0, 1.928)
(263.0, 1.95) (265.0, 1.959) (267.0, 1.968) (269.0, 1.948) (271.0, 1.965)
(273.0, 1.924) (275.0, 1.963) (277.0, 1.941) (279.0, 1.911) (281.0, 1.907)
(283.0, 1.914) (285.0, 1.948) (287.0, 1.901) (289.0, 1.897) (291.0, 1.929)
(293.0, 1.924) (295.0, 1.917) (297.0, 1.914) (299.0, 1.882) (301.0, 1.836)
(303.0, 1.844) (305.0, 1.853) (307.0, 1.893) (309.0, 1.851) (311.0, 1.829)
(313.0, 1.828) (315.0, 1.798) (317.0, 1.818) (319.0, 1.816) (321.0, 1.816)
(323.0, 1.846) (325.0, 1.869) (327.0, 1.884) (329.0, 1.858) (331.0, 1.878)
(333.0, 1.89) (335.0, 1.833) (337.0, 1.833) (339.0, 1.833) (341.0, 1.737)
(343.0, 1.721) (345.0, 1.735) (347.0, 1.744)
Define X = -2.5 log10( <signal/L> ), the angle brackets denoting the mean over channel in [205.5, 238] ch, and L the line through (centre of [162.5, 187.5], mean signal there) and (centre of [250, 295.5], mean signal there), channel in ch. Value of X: 0.07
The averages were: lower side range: 1.89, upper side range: 1.93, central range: 1.8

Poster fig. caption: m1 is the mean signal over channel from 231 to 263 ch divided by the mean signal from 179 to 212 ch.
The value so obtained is 1.05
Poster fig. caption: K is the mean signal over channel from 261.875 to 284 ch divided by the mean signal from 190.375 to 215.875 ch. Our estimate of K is 1.1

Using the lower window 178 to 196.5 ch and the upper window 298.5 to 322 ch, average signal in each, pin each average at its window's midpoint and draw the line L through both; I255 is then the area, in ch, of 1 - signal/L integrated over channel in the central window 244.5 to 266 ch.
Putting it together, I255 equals -0.5 ch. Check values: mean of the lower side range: 1.94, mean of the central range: 1.92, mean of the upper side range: 1.84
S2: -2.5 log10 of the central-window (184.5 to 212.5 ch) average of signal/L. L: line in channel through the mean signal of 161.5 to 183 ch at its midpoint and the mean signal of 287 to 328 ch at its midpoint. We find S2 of 0.04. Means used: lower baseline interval 1.88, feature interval 1.8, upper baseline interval 1.86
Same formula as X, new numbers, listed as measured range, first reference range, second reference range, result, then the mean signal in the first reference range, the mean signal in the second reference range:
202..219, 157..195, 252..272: 0.14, 1.88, 1.93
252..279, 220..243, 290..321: -0.03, 1.91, 1.86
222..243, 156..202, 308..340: -0.02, 1.89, 1.84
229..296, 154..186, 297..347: -0.05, 1.85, 1.83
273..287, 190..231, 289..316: -0.04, 1.82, 1.87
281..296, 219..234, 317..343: -0.03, 1.89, 1.84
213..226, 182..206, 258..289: 0.03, 1.91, 1.93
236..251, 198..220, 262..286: -0.05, 1.73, 1.94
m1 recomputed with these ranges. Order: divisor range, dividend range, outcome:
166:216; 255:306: 1.05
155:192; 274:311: 1.02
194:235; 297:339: 1.02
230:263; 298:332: 0.96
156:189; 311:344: 0.98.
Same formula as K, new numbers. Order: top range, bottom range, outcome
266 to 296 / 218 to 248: 1.01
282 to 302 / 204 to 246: 1.05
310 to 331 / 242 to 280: 0.95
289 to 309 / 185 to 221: 1.04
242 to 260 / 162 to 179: 1.03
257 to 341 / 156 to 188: 1.01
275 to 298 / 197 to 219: 1.11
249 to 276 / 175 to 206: 1.01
